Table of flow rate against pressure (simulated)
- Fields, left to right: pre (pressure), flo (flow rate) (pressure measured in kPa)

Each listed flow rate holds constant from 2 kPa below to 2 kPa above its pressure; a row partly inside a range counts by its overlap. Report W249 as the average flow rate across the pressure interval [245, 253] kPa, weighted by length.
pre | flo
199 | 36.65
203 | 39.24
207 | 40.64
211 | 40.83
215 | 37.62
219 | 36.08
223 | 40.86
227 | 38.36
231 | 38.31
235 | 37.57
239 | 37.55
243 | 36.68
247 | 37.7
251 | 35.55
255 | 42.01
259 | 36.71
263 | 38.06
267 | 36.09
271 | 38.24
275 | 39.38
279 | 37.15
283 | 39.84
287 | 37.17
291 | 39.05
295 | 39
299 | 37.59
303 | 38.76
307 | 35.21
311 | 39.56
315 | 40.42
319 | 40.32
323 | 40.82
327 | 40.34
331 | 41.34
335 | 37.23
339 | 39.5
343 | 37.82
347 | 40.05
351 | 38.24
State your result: 36.6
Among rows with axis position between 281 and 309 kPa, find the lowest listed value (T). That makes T 35.21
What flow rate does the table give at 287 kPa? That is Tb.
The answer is 37.17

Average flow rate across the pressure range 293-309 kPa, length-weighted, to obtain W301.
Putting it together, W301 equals 37.6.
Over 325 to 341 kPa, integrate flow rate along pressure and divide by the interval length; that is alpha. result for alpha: 39.6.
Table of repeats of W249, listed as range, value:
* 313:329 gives 40.5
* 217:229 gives 38.4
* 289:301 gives 38.5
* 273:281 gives 38.3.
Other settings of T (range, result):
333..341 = 37.23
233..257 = 35.55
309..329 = 39.56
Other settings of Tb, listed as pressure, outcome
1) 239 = 37.55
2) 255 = 42.01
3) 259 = 36.71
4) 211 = 40.83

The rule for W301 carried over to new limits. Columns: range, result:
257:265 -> 37.4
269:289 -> 38.4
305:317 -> 38.4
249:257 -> 38.8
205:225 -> 39.2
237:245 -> 37.1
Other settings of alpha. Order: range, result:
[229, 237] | 37.9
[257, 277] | 37.7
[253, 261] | 39.4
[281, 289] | 38.5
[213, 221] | 36.8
